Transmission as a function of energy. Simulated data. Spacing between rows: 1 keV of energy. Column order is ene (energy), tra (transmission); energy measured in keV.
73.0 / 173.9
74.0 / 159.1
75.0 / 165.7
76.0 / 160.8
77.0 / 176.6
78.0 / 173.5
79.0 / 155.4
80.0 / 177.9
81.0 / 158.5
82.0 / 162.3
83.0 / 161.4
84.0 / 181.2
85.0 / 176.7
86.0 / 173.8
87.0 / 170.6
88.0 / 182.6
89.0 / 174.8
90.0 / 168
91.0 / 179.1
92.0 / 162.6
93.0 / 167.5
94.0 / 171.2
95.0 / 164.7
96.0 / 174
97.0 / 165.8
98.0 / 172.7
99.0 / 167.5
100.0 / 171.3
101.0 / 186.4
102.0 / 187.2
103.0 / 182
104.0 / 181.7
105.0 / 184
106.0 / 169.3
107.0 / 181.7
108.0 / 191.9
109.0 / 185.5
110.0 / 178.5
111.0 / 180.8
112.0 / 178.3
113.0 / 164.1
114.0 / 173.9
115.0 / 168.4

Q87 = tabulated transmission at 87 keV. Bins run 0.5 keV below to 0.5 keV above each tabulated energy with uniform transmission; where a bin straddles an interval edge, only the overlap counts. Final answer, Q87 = 170.6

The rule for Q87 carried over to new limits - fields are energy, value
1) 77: 176.6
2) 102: 187.2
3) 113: 164.1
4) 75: 165.7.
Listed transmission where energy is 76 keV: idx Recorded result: 160.8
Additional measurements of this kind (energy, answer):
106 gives 169.3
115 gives 168.4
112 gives 178.3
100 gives 171.3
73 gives 173.9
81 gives 158.5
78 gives 173.5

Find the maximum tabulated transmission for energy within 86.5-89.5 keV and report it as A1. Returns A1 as 182.6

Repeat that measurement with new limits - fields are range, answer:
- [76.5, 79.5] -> 176.6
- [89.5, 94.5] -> 179.1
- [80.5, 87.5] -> 181.2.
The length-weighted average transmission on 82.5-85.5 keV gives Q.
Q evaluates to 173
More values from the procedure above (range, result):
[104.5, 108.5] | 182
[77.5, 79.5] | 164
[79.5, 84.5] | 168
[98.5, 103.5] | 179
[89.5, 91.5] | 174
